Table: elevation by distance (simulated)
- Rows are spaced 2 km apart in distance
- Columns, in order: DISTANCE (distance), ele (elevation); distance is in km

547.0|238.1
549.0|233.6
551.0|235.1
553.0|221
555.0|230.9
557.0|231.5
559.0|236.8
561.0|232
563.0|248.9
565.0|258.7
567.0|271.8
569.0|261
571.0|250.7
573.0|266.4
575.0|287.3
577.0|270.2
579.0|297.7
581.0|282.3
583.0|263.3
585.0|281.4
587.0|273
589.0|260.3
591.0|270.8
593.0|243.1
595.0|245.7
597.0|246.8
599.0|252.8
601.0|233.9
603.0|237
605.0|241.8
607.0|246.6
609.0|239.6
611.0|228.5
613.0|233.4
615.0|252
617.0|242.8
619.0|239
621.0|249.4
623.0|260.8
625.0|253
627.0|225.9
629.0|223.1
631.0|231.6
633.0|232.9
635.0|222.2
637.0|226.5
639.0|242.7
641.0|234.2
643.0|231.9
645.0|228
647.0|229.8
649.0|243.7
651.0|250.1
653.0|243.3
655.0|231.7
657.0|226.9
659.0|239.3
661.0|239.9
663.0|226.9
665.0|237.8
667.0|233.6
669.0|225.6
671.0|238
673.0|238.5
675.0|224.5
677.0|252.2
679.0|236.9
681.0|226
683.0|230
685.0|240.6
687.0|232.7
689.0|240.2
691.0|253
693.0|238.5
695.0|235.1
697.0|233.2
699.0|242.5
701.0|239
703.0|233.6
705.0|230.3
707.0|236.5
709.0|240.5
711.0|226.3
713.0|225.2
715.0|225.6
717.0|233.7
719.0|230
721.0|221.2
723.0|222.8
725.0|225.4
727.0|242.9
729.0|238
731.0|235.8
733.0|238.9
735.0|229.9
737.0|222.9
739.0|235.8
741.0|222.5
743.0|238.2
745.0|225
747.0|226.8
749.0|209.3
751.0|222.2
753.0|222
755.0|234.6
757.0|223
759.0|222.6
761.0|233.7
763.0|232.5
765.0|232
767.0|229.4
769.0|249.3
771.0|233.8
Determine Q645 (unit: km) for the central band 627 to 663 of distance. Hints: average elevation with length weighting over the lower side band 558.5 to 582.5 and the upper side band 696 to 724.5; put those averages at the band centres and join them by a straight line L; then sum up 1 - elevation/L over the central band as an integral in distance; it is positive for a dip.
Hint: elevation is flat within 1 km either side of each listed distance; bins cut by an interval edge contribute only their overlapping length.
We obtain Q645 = 1.9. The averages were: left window 264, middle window 234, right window 231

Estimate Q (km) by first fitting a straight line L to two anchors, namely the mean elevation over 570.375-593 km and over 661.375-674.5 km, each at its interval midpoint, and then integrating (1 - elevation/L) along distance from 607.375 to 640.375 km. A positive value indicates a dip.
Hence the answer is 2.0 km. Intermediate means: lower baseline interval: 272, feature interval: 238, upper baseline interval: 233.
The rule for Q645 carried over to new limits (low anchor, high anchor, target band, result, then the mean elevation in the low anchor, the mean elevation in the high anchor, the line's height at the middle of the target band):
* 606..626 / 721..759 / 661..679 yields 0.2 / 245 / 228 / 237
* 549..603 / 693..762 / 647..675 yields 0.6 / 255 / 230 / 241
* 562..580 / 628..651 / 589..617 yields 0.8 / 268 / 232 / 251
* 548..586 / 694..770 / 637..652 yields 0.5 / 256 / 231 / 244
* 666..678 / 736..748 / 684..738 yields -0.5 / 235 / 229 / 232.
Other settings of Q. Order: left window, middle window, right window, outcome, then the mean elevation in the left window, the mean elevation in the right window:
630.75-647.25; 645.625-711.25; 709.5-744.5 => -1.58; 231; 230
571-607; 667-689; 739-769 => 0.76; 261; 228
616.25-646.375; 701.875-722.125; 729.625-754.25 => -0.03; 236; 228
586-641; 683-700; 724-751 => -0.32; 243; 230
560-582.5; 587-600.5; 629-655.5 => 0.10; 266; 234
